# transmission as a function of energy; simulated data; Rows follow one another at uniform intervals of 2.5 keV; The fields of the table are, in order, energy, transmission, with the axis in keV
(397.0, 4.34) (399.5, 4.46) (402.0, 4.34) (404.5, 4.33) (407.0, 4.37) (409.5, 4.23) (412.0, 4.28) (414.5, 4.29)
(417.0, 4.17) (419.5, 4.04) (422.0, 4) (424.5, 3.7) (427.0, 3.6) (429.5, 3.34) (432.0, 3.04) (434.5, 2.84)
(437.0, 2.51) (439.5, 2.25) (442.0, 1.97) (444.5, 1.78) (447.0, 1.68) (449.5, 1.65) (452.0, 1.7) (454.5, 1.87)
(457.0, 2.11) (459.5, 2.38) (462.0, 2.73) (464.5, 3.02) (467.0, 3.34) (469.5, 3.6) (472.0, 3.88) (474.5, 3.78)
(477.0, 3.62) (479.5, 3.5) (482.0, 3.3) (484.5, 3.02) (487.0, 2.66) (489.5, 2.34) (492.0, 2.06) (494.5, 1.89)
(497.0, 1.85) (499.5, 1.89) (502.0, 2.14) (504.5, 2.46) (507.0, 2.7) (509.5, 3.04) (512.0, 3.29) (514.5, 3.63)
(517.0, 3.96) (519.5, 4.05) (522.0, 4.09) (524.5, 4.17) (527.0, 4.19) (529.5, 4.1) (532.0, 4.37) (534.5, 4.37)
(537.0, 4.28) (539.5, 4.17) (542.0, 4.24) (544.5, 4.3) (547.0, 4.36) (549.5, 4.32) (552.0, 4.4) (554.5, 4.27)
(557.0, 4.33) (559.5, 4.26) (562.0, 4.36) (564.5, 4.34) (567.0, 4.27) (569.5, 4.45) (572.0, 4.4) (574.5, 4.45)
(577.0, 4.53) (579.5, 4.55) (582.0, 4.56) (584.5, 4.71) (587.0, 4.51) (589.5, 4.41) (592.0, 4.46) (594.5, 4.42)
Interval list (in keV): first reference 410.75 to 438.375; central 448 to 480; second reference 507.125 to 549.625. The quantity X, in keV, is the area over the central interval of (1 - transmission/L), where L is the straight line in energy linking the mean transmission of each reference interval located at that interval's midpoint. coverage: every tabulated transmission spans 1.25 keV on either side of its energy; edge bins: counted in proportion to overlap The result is 8.0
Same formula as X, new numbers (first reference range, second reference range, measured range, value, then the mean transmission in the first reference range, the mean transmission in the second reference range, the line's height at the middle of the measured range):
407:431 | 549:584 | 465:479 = 1.8 keV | 3.97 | 4.4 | 4.13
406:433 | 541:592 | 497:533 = 7.4 keV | 3.92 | 4.4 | 4.23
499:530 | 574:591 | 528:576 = -3.8 keV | 3.38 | 4.53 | 4.02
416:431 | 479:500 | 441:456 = 6.9 keV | 3.79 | 2.49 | 3.3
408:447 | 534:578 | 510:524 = 0.8 keV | 3.29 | 4.34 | 4.02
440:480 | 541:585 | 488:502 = 5.2 keV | 2.64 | 4.39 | 3.23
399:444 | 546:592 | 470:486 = 1.7 keV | 3.61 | 4.42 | 3.92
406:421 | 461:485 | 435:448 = 5.9 keV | 4.22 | 3.4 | 3.83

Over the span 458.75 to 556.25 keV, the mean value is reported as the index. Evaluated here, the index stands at 3.44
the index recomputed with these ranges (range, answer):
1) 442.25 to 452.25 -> 1.73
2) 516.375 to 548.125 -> 4.21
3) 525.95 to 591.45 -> 4.37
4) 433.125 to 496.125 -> 2.62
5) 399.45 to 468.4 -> 3.12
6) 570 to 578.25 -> 4.46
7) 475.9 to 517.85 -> 2.77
